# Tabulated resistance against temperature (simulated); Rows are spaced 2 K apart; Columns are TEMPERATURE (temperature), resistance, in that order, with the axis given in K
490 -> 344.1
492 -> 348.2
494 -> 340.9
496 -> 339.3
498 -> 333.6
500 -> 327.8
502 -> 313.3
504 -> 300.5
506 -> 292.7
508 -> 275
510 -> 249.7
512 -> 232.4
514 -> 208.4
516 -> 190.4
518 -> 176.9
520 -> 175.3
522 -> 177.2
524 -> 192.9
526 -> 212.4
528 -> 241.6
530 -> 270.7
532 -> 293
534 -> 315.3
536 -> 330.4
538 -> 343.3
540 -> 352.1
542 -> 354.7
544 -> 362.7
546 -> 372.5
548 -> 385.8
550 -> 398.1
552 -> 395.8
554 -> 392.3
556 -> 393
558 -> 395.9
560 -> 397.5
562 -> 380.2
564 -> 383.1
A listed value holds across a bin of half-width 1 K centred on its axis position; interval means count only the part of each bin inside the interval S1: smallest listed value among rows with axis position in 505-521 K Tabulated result 175.3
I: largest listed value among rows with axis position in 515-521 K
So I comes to 190.4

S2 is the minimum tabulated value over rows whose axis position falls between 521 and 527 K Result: 177.2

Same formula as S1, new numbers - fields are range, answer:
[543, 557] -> 362.7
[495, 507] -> 292.7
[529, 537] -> 270.7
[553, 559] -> 392.3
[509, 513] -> 232.4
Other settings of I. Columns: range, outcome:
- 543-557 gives 398.1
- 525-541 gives 352.1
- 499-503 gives 327.8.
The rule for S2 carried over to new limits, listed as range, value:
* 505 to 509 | 275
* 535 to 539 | 330.4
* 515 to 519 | 176.9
